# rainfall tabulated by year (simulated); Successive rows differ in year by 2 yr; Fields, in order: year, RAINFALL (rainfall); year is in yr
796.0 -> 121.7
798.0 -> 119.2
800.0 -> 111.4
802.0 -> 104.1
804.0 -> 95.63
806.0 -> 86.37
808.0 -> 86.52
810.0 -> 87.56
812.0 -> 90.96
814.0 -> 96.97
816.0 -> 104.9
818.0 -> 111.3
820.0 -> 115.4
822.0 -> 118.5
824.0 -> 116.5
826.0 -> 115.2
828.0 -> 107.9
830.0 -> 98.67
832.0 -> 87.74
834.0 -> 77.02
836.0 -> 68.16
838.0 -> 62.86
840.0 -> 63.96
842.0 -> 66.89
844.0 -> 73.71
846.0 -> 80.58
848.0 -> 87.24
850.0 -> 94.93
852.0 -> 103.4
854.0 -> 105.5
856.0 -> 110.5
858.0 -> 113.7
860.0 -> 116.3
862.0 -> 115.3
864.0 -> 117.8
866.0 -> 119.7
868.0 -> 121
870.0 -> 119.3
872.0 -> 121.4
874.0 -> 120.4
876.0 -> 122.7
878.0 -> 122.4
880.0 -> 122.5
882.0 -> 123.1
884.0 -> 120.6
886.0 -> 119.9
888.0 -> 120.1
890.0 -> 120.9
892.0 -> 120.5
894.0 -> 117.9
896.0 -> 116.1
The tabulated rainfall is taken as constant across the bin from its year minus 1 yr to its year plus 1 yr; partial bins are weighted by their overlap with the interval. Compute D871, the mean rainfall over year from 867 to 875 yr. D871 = 121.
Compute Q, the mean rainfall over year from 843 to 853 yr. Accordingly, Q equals 88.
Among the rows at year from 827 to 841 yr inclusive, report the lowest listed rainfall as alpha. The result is 62.86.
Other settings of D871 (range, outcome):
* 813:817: 101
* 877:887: 122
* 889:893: 121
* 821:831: 111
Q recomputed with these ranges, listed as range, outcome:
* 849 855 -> 101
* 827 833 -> 98.1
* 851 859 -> 108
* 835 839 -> 65.5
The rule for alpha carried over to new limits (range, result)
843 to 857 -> 73.71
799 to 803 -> 104.1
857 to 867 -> 113.7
